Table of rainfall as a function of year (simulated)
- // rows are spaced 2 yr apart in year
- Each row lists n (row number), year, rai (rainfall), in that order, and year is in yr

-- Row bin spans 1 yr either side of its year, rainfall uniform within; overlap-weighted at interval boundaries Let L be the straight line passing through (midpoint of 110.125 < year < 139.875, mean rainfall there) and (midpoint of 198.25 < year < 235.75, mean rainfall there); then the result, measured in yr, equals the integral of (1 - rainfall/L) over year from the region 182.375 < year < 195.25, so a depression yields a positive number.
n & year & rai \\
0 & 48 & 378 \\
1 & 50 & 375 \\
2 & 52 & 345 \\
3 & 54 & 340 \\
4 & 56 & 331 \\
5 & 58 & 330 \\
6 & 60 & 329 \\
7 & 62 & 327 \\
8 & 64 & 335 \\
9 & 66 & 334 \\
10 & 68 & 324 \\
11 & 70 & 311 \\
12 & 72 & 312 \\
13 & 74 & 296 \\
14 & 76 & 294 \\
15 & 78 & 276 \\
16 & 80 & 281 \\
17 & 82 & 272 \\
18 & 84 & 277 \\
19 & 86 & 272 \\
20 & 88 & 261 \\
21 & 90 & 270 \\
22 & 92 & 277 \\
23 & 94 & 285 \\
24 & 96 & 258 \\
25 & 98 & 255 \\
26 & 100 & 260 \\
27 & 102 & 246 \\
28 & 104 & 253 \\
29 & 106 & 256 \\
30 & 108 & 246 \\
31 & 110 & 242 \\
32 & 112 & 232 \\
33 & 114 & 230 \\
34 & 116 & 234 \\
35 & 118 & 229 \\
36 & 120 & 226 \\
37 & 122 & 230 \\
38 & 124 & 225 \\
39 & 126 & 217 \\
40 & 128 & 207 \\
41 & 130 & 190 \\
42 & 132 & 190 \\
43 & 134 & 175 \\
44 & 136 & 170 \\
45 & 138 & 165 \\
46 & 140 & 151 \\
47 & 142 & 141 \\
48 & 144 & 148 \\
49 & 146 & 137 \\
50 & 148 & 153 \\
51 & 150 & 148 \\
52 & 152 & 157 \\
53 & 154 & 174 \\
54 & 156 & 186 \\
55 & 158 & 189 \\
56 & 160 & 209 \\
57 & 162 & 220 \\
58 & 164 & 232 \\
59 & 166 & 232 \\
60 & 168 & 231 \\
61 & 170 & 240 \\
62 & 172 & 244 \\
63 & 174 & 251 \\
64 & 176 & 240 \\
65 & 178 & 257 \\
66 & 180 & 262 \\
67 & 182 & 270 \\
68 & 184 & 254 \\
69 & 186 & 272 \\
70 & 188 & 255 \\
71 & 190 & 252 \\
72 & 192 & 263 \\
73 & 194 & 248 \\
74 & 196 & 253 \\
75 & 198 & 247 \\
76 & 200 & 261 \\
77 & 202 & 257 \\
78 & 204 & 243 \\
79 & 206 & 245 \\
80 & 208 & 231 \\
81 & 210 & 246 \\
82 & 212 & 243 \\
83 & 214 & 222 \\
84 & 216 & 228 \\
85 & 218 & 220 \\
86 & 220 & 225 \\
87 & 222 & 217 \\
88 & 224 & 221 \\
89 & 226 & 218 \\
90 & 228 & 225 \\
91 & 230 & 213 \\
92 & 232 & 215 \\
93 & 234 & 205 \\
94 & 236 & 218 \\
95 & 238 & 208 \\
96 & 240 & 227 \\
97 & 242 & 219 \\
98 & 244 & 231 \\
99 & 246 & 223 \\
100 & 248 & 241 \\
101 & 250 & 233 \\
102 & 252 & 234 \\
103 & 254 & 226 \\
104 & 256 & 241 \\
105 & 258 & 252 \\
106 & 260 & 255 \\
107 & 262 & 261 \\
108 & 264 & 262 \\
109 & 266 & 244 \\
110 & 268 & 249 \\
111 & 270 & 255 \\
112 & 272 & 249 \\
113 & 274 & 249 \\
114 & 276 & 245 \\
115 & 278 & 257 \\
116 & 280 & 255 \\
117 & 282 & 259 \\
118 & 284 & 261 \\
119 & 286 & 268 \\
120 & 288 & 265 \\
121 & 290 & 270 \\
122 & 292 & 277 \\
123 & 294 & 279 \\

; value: -2.0 yr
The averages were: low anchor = 208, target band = 258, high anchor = 230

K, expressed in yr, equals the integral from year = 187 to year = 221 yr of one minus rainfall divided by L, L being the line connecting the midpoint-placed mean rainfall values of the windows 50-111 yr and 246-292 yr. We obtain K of 2.8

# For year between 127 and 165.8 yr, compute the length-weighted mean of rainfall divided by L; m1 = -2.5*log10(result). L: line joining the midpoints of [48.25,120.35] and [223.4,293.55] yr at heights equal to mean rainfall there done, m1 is 0.46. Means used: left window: 285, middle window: 177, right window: 241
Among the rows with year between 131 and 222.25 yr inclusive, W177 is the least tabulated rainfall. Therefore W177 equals 137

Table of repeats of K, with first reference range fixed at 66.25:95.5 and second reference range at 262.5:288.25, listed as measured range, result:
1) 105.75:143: 9.69 yr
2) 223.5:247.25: 3.89 yr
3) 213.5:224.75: 1.79 yr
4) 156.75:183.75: 3.52 yr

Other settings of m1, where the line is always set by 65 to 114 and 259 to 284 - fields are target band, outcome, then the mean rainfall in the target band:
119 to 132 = 0.252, 214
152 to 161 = 0.390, 186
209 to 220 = 0.127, 231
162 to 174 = 0.127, 236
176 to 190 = 0.016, 259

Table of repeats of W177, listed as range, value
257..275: 244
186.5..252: 205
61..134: 175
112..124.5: 225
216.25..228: 217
